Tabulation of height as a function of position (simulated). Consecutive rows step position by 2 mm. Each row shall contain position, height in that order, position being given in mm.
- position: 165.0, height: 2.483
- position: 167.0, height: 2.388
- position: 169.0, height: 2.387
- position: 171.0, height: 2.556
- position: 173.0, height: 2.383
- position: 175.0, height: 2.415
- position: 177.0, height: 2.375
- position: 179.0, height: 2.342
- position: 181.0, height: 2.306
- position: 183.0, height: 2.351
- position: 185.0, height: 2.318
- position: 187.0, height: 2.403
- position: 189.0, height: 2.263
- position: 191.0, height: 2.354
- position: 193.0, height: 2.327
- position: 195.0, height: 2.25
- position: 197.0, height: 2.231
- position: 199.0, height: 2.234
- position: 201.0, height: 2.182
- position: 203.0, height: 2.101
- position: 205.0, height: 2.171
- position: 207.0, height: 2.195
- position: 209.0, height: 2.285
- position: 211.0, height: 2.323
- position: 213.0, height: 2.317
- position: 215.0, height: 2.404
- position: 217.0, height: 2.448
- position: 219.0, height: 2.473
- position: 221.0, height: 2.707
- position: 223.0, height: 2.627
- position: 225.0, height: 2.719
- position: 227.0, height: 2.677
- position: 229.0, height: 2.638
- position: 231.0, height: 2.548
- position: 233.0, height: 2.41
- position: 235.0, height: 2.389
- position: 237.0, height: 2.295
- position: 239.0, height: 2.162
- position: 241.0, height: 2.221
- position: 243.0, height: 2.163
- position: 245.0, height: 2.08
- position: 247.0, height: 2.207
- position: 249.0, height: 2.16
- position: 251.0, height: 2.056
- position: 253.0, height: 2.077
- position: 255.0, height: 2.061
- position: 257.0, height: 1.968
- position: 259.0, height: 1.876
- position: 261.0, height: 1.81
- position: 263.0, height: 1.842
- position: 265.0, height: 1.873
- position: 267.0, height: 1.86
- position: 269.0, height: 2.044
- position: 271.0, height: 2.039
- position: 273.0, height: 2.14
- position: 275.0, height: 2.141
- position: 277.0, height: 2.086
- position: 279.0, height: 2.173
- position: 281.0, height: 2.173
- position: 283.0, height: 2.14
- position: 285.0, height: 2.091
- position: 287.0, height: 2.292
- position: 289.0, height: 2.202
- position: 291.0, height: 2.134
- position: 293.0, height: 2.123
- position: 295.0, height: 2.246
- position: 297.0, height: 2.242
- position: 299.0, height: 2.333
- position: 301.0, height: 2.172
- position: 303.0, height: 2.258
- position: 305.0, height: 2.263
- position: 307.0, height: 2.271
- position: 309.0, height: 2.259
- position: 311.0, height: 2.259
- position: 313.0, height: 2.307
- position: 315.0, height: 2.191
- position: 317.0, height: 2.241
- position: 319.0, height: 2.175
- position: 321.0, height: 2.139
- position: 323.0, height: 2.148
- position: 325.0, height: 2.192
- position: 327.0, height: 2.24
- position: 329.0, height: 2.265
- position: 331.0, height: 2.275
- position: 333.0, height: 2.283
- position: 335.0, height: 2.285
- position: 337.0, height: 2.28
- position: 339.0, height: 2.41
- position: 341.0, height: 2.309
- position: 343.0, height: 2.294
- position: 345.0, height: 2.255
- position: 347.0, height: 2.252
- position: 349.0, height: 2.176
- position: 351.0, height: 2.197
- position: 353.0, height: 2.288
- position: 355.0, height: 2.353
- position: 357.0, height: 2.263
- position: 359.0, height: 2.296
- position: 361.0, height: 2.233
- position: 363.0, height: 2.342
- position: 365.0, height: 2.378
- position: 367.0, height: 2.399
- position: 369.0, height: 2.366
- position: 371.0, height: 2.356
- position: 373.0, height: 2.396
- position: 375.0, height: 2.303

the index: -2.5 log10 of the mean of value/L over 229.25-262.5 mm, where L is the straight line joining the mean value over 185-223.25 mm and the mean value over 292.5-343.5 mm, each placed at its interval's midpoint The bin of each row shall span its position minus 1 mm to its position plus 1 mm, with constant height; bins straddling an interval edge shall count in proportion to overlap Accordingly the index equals 0.066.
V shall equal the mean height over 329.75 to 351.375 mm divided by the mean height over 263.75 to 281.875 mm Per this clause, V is 1.11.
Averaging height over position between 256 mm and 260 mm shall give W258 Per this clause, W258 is 1.92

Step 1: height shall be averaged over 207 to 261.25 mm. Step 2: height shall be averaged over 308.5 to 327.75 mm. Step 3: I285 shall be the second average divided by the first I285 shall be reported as 0.96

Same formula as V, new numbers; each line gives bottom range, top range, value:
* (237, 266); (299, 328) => 1.09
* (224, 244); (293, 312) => 0.93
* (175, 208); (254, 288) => 0.89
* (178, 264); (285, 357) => 0.98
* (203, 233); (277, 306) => 0.90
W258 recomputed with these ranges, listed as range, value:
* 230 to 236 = 2.45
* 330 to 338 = 2.28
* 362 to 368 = 2.37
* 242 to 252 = 2.13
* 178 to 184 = 2.33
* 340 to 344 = 2.3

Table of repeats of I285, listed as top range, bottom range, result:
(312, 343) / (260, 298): 1.08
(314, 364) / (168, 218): 0.97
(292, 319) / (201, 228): 0.93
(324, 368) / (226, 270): 1.06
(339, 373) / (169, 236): 0.97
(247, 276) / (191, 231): 0.84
